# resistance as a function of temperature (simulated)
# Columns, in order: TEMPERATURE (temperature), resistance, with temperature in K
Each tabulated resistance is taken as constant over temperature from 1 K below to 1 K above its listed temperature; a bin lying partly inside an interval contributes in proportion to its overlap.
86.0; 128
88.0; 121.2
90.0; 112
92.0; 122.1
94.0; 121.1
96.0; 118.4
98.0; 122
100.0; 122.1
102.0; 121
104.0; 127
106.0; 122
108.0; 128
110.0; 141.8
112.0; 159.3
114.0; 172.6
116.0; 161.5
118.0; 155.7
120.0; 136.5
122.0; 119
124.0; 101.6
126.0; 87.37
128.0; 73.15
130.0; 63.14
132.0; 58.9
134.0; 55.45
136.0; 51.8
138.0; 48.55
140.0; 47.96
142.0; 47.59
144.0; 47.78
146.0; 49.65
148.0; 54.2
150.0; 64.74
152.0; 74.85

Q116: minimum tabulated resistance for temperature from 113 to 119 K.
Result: 155.7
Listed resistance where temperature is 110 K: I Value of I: 141.8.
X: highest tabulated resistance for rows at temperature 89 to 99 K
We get 122.1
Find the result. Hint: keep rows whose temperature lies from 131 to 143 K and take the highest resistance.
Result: 58.9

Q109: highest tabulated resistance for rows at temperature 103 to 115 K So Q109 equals 172.6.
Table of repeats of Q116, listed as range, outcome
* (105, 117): 122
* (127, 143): 47.59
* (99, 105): 121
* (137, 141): 47.96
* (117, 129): 73.15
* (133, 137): 51.8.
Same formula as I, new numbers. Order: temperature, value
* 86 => 128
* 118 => 155.7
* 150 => 64.74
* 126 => 87.37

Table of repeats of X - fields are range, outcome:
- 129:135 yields 63.14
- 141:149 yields 54.2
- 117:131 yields 155.7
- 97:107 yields 127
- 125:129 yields 87.37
